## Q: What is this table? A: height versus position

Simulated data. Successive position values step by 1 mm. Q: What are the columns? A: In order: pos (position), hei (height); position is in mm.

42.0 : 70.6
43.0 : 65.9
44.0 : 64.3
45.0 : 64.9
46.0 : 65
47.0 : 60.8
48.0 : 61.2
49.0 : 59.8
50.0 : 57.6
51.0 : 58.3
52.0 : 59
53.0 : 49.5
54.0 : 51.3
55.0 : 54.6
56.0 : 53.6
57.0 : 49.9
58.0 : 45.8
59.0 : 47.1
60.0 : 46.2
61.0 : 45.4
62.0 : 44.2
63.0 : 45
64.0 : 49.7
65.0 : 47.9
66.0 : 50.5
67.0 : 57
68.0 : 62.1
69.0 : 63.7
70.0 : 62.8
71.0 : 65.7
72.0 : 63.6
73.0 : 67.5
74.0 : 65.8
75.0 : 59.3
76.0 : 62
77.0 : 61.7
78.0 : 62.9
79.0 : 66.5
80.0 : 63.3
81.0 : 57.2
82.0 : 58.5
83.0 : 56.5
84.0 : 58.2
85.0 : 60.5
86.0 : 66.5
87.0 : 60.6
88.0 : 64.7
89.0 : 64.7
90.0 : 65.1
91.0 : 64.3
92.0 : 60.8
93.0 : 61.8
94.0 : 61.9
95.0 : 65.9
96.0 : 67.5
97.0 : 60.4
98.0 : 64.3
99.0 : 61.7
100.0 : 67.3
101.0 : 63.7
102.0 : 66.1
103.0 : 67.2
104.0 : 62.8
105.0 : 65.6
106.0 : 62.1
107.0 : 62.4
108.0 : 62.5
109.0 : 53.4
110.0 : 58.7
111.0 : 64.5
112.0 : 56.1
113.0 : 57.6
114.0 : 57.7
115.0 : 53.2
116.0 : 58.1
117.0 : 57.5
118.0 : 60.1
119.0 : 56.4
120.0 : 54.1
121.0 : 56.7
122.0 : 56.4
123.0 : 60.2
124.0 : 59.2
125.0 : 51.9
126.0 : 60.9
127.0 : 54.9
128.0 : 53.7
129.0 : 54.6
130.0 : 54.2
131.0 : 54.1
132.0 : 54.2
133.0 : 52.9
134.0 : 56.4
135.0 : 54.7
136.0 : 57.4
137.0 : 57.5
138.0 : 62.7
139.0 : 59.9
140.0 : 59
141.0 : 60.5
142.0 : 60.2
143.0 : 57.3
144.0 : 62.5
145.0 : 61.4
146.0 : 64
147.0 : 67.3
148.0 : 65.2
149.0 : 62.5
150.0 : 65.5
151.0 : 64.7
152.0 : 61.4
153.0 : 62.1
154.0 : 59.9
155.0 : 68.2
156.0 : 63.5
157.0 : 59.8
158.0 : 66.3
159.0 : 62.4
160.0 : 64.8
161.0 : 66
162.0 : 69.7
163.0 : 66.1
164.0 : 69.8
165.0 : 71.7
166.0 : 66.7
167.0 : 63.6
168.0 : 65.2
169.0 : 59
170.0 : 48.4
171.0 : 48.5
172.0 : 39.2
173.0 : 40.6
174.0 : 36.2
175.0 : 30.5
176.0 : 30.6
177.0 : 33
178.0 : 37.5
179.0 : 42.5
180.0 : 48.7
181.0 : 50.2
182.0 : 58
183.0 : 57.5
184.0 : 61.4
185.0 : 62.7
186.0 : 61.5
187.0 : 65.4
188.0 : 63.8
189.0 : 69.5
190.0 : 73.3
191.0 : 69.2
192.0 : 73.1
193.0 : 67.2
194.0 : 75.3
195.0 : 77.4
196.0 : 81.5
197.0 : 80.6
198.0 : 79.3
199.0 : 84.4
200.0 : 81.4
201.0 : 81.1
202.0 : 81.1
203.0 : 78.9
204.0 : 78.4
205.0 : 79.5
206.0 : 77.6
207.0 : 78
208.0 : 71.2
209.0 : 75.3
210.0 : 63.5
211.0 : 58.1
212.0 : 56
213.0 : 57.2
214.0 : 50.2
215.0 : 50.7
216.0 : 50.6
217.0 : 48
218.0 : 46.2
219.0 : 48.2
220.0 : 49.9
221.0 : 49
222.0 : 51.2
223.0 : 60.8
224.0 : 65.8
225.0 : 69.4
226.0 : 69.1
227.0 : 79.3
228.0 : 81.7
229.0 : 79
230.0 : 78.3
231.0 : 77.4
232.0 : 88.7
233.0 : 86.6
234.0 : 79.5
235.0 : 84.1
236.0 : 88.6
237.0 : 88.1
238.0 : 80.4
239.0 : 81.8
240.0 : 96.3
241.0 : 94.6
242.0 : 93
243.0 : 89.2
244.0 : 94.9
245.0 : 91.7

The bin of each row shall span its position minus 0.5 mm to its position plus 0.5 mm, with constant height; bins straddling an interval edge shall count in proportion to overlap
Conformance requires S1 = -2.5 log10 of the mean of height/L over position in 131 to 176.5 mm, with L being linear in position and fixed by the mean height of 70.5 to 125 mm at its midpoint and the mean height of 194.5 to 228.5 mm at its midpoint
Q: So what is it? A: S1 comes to 0.10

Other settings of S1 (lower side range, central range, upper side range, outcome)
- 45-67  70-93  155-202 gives -0.145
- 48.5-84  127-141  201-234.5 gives 0.091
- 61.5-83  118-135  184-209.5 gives 0.176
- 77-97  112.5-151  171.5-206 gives 0.078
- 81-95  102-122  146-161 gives 0.057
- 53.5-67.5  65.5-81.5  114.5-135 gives -0.222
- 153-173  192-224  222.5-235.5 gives 0.075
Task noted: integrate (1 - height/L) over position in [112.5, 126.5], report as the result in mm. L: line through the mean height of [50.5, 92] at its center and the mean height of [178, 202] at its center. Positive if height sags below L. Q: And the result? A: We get 1.0 mm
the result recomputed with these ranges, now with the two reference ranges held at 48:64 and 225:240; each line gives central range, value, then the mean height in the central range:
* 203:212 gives 0.61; 72.1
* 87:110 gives -1.81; 63.3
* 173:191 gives 5.21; 52.1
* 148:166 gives 0.98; 65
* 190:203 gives -0.34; 77.5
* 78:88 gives -0.91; 61.2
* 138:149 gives 0.77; 61.8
